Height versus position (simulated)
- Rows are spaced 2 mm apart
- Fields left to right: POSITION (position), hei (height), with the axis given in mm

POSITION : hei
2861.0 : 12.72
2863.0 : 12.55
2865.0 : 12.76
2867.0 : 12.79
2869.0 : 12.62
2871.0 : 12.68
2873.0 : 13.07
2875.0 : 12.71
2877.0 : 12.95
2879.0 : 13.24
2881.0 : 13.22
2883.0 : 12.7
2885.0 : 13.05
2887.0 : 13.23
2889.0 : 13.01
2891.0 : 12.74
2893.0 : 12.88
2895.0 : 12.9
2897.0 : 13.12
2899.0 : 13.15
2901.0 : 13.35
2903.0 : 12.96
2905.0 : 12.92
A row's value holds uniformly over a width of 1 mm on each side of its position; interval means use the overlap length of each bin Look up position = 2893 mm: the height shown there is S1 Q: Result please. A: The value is 12.88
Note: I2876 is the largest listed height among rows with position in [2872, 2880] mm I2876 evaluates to 13.24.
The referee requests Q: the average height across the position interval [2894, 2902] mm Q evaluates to 13.1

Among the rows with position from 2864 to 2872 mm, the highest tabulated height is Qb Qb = 12.79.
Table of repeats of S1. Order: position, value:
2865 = 12.76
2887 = 13.23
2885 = 13.05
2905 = 12.92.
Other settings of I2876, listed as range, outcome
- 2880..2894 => 13.23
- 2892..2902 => 13.35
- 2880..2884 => 13.22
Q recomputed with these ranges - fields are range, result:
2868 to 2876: 12.8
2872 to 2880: 13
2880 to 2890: 13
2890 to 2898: 12.9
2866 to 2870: 12.7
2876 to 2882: 13.1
